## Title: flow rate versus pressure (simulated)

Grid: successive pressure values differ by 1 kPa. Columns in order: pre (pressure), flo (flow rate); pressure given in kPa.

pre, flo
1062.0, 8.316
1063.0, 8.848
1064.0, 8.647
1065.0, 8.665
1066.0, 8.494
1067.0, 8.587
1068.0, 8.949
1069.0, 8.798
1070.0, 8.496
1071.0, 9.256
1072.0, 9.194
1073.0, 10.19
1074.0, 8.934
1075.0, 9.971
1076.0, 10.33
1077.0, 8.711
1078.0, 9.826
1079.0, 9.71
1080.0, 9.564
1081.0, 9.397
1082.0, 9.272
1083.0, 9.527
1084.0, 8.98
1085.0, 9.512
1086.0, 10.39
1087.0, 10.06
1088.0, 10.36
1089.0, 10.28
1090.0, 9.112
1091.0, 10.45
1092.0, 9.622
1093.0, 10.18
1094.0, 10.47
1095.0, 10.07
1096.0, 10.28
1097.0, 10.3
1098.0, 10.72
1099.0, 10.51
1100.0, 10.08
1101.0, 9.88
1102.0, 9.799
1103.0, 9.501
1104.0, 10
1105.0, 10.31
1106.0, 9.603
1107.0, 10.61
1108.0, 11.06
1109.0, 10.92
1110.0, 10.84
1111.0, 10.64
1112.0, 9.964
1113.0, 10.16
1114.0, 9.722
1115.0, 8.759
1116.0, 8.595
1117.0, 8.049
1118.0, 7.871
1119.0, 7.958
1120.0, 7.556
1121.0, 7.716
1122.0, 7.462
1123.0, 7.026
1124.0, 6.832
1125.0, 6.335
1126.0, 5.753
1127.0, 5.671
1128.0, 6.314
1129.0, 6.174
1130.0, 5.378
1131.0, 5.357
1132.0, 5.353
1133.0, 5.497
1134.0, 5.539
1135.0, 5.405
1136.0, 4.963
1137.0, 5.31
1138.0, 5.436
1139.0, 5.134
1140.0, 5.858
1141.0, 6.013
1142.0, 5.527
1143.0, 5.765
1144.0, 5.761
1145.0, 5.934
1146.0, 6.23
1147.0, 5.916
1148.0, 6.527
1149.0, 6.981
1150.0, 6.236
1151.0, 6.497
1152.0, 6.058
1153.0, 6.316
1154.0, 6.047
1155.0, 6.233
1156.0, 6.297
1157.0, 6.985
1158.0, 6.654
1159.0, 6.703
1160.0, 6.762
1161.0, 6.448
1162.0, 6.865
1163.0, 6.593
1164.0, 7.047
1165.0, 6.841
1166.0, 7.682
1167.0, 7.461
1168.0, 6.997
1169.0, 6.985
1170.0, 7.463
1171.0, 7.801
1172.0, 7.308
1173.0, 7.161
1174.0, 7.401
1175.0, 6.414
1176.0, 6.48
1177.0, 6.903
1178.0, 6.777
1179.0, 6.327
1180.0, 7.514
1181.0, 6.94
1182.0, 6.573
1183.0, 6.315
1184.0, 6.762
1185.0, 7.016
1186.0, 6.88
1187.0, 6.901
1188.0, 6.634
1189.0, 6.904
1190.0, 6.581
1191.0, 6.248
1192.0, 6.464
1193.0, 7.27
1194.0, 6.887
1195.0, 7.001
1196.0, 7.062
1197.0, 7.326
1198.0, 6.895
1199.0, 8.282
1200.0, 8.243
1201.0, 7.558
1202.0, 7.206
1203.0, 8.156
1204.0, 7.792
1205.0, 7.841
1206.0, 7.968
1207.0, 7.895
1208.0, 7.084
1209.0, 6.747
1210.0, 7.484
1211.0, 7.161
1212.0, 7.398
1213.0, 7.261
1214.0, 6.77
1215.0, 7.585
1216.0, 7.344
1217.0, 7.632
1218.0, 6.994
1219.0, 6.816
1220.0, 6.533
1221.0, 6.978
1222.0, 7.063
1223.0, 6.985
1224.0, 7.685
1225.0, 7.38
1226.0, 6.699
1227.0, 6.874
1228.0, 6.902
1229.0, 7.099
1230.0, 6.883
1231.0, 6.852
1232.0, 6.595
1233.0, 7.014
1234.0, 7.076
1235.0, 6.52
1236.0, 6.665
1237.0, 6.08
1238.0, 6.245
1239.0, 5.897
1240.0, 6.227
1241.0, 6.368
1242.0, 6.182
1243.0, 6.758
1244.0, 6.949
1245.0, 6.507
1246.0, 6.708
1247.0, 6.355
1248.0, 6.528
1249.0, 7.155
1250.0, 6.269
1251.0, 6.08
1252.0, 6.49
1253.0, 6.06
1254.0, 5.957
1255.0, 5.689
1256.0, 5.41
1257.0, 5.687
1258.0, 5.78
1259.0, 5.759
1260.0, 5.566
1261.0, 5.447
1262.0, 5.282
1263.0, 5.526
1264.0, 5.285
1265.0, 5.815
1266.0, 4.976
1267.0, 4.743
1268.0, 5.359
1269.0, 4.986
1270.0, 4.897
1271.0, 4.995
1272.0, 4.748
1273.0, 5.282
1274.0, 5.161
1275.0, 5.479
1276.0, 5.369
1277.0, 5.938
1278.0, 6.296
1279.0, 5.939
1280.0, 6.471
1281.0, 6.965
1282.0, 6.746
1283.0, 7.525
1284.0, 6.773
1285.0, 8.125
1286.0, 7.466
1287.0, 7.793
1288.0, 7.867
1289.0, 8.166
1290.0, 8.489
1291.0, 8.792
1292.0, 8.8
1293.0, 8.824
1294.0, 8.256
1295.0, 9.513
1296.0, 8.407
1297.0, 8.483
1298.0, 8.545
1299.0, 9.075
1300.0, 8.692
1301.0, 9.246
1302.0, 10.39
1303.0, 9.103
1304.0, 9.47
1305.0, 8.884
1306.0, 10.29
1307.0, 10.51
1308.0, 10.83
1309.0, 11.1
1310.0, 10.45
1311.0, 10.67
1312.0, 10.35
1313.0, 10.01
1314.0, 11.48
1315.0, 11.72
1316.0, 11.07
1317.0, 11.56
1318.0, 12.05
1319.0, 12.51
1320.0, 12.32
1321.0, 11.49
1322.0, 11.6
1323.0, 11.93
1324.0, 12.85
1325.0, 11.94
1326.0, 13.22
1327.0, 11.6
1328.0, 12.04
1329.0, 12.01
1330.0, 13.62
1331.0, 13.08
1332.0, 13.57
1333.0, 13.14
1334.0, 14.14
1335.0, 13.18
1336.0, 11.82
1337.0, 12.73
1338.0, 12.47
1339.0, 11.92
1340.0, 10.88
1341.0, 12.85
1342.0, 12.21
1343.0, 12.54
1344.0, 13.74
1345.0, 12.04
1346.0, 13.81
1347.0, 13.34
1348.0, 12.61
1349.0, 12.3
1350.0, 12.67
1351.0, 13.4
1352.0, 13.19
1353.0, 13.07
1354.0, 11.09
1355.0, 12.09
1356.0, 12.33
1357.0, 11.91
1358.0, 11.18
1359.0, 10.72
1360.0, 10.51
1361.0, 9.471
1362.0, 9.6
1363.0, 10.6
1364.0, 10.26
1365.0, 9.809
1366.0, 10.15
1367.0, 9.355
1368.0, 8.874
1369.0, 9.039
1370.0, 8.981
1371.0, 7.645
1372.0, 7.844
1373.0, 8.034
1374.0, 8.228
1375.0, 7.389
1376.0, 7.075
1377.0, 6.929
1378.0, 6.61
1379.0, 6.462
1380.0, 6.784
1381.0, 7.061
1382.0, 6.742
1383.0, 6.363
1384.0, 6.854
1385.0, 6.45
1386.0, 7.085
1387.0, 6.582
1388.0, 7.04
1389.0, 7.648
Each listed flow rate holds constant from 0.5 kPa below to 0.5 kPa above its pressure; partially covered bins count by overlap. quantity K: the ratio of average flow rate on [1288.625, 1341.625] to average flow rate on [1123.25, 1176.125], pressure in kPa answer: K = 1.7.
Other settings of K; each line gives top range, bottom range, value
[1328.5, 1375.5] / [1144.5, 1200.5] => 1.67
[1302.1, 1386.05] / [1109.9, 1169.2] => 1.59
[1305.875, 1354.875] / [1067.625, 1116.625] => 1.24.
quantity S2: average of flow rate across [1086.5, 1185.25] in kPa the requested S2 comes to 7.6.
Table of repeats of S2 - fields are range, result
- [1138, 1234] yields 6.88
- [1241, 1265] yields 6.06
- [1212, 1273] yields 6.32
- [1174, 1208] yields 7.1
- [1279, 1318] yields 9.13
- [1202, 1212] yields 7.54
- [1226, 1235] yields 6.88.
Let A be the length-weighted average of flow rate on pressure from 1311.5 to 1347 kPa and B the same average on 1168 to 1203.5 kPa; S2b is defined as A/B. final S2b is 1.74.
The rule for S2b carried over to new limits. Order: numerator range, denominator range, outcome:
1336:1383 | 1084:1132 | 1.15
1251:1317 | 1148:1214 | 1.08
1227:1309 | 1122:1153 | 1.17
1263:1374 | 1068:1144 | 1.16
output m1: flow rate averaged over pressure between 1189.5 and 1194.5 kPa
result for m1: 6.69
